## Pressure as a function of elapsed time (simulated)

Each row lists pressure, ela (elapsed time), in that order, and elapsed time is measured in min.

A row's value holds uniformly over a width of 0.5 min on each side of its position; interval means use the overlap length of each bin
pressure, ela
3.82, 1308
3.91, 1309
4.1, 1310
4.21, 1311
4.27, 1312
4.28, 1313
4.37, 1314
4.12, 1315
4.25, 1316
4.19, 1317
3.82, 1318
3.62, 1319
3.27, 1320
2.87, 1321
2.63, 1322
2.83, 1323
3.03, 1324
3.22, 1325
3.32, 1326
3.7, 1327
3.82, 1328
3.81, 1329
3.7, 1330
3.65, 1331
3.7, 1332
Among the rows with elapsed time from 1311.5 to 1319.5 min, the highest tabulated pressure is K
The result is 4.37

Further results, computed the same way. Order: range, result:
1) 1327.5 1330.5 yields 3.82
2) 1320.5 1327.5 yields 3.7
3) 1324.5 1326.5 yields 3.32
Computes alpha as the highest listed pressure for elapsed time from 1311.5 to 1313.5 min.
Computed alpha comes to 4.28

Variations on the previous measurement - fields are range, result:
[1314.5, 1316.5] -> 4.25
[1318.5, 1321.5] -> 3.62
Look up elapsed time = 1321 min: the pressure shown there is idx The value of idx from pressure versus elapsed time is 2.87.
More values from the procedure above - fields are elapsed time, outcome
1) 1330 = 3.7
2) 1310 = 4.1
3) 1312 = 4.27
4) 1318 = 3.82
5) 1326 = 3.32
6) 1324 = 3.03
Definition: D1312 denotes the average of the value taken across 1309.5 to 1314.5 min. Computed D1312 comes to 4.25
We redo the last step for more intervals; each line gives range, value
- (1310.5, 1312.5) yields 4.24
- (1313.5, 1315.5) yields 4.25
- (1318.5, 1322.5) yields 3.1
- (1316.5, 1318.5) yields 4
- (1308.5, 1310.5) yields 4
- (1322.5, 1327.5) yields 3.22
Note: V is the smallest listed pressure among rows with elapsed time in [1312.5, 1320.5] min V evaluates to 3.27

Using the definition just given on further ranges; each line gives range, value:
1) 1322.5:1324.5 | 2.83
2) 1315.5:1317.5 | 4.19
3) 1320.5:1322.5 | 2.63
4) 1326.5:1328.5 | 3.7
